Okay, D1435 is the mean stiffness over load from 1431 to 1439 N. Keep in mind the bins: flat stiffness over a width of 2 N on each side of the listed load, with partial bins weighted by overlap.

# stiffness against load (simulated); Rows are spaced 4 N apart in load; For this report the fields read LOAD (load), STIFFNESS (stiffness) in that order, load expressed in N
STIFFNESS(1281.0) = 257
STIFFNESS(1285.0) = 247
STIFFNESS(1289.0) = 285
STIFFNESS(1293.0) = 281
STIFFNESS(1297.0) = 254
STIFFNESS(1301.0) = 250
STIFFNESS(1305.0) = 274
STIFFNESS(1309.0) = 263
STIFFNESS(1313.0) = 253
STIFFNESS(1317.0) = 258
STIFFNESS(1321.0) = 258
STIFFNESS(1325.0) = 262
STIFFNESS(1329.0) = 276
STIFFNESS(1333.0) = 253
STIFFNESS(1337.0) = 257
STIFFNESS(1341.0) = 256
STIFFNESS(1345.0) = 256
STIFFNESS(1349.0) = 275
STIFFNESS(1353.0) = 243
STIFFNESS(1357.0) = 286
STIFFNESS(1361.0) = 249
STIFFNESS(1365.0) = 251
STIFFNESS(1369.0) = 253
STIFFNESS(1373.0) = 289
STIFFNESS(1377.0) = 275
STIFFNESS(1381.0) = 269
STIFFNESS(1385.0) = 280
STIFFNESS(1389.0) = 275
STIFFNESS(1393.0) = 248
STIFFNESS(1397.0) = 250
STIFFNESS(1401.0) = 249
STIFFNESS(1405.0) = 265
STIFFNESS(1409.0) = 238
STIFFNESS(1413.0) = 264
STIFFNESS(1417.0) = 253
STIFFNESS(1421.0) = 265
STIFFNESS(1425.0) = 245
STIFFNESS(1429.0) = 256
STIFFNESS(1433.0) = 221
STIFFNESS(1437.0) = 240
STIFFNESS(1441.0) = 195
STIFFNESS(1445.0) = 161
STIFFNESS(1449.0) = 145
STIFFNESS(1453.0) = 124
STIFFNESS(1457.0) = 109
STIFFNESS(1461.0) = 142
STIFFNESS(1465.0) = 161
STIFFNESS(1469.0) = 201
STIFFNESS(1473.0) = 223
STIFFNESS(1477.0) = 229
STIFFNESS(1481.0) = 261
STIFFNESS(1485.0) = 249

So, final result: 230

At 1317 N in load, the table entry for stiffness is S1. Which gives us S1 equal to 258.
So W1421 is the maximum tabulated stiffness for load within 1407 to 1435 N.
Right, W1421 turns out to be 265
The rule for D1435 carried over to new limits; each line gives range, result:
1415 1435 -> 248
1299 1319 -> 260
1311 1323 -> 256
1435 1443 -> 218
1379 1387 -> 274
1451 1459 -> 116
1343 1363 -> 262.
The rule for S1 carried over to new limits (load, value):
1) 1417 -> 253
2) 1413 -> 264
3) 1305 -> 274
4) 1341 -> 256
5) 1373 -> 289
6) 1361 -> 249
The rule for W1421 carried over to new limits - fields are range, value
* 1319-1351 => 276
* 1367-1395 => 289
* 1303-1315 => 274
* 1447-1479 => 229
